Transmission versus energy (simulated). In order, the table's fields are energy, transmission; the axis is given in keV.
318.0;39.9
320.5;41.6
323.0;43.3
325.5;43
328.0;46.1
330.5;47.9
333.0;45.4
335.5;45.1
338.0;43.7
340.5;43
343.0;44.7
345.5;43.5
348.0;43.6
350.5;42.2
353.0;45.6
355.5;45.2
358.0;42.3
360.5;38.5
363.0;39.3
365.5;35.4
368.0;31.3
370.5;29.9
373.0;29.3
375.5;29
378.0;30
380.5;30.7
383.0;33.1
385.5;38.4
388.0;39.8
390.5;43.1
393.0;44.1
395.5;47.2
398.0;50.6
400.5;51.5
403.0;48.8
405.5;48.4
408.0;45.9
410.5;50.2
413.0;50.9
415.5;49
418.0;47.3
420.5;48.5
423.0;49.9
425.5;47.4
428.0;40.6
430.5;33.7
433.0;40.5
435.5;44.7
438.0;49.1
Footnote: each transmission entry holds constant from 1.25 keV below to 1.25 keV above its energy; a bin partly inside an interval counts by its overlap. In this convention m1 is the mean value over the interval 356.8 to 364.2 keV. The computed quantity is 40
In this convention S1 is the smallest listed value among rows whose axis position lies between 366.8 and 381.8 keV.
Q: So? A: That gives 29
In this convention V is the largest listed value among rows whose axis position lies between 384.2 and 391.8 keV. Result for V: 43.1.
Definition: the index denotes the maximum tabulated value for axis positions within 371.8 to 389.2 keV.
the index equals 39.8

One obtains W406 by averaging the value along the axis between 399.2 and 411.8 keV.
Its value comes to 49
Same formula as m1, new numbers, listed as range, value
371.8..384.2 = 30.4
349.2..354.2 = 43.9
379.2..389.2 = 35.5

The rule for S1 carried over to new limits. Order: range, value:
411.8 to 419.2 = 47.3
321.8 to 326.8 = 43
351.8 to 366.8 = 35.4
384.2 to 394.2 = 38.4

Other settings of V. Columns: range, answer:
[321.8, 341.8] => 47.9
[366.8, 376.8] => 31.3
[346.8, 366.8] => 45.6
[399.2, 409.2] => 51.5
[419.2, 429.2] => 49.9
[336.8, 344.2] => 44.7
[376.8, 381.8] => 30.7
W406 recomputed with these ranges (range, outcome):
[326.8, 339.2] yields 45.6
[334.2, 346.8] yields 44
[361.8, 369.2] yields 35.3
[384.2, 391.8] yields 40.4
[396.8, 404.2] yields 50.3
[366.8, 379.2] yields 29.9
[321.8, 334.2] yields 45.1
